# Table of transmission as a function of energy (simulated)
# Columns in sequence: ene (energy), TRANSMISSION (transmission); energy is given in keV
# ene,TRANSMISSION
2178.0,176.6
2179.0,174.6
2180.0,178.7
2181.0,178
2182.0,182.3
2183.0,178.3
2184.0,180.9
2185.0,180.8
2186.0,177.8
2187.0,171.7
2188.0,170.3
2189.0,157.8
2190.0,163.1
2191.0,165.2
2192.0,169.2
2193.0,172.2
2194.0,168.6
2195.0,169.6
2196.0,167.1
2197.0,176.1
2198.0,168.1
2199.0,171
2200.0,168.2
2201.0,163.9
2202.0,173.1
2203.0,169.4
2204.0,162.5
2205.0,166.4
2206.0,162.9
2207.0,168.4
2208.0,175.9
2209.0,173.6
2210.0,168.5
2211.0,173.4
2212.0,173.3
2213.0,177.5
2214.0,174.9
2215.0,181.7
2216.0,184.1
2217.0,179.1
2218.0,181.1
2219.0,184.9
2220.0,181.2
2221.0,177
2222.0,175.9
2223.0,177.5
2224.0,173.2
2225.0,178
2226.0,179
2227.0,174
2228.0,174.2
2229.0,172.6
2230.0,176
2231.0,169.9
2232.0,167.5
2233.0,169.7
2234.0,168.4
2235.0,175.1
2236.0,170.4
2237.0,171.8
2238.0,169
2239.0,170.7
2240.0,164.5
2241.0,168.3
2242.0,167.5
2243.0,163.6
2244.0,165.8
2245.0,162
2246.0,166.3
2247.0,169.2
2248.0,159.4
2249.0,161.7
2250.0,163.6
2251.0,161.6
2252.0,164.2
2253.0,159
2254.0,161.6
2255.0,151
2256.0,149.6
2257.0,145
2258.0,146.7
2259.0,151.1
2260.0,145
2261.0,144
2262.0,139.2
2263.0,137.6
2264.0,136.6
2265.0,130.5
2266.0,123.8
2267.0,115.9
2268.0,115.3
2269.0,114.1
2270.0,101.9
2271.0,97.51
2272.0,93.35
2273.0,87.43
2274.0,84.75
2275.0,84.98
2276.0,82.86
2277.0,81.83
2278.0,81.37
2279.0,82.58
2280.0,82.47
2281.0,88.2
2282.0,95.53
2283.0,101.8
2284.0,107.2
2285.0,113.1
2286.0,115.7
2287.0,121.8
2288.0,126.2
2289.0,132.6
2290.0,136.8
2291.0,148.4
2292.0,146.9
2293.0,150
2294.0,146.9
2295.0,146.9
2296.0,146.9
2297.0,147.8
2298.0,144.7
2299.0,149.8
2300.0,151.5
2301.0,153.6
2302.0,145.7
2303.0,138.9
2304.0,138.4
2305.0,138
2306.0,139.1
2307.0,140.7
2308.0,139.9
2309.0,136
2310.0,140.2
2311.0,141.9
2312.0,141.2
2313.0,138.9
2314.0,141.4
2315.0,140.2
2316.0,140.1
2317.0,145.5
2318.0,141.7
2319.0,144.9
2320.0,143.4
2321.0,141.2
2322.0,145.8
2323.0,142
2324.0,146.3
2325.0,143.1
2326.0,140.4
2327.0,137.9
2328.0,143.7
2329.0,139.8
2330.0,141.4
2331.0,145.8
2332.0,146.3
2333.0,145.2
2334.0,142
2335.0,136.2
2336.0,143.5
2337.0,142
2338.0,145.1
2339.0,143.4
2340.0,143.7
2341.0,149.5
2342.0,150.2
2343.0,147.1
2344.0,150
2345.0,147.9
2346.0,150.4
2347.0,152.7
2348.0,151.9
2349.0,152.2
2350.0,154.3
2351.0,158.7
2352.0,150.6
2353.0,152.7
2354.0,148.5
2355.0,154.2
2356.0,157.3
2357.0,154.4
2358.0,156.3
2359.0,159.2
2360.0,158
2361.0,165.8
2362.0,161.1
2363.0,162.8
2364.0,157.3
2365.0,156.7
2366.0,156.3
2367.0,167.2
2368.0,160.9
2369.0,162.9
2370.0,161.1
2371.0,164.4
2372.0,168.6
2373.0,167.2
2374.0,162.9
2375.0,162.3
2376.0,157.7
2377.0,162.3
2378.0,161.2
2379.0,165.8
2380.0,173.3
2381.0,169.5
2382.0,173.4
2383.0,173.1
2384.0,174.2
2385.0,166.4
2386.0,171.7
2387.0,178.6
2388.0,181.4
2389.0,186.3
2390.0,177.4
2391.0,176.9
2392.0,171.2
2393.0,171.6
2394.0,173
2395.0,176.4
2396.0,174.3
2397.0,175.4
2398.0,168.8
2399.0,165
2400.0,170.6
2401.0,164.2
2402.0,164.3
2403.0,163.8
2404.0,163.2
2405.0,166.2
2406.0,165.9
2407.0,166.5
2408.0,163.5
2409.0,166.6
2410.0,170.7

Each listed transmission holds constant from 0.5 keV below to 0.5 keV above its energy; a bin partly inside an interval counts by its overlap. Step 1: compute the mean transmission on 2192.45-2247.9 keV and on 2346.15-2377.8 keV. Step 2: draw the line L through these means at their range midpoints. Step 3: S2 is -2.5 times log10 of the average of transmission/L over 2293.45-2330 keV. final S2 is 0.14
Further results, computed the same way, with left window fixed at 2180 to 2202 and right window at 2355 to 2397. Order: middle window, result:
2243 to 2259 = 0.073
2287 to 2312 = 0.185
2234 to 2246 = 0.015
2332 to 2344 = 0.161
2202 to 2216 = -0.005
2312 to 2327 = 0.182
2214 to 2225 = -0.052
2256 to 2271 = 0.278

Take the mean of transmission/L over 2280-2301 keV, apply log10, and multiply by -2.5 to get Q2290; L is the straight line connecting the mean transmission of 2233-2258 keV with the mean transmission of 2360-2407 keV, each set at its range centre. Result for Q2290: 0.26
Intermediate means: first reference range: 164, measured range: 130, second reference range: 168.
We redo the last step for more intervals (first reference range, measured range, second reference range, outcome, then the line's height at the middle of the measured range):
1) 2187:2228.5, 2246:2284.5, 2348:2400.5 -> 0.34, 170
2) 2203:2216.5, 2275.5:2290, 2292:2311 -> 0.41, 150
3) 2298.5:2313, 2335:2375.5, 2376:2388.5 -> 0.04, 160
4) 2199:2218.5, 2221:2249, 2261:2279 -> -0.18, 144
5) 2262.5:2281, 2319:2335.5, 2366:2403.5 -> -0.06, 135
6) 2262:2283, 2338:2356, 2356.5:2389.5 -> -0.01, 149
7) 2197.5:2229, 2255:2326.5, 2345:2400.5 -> 0.29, 169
